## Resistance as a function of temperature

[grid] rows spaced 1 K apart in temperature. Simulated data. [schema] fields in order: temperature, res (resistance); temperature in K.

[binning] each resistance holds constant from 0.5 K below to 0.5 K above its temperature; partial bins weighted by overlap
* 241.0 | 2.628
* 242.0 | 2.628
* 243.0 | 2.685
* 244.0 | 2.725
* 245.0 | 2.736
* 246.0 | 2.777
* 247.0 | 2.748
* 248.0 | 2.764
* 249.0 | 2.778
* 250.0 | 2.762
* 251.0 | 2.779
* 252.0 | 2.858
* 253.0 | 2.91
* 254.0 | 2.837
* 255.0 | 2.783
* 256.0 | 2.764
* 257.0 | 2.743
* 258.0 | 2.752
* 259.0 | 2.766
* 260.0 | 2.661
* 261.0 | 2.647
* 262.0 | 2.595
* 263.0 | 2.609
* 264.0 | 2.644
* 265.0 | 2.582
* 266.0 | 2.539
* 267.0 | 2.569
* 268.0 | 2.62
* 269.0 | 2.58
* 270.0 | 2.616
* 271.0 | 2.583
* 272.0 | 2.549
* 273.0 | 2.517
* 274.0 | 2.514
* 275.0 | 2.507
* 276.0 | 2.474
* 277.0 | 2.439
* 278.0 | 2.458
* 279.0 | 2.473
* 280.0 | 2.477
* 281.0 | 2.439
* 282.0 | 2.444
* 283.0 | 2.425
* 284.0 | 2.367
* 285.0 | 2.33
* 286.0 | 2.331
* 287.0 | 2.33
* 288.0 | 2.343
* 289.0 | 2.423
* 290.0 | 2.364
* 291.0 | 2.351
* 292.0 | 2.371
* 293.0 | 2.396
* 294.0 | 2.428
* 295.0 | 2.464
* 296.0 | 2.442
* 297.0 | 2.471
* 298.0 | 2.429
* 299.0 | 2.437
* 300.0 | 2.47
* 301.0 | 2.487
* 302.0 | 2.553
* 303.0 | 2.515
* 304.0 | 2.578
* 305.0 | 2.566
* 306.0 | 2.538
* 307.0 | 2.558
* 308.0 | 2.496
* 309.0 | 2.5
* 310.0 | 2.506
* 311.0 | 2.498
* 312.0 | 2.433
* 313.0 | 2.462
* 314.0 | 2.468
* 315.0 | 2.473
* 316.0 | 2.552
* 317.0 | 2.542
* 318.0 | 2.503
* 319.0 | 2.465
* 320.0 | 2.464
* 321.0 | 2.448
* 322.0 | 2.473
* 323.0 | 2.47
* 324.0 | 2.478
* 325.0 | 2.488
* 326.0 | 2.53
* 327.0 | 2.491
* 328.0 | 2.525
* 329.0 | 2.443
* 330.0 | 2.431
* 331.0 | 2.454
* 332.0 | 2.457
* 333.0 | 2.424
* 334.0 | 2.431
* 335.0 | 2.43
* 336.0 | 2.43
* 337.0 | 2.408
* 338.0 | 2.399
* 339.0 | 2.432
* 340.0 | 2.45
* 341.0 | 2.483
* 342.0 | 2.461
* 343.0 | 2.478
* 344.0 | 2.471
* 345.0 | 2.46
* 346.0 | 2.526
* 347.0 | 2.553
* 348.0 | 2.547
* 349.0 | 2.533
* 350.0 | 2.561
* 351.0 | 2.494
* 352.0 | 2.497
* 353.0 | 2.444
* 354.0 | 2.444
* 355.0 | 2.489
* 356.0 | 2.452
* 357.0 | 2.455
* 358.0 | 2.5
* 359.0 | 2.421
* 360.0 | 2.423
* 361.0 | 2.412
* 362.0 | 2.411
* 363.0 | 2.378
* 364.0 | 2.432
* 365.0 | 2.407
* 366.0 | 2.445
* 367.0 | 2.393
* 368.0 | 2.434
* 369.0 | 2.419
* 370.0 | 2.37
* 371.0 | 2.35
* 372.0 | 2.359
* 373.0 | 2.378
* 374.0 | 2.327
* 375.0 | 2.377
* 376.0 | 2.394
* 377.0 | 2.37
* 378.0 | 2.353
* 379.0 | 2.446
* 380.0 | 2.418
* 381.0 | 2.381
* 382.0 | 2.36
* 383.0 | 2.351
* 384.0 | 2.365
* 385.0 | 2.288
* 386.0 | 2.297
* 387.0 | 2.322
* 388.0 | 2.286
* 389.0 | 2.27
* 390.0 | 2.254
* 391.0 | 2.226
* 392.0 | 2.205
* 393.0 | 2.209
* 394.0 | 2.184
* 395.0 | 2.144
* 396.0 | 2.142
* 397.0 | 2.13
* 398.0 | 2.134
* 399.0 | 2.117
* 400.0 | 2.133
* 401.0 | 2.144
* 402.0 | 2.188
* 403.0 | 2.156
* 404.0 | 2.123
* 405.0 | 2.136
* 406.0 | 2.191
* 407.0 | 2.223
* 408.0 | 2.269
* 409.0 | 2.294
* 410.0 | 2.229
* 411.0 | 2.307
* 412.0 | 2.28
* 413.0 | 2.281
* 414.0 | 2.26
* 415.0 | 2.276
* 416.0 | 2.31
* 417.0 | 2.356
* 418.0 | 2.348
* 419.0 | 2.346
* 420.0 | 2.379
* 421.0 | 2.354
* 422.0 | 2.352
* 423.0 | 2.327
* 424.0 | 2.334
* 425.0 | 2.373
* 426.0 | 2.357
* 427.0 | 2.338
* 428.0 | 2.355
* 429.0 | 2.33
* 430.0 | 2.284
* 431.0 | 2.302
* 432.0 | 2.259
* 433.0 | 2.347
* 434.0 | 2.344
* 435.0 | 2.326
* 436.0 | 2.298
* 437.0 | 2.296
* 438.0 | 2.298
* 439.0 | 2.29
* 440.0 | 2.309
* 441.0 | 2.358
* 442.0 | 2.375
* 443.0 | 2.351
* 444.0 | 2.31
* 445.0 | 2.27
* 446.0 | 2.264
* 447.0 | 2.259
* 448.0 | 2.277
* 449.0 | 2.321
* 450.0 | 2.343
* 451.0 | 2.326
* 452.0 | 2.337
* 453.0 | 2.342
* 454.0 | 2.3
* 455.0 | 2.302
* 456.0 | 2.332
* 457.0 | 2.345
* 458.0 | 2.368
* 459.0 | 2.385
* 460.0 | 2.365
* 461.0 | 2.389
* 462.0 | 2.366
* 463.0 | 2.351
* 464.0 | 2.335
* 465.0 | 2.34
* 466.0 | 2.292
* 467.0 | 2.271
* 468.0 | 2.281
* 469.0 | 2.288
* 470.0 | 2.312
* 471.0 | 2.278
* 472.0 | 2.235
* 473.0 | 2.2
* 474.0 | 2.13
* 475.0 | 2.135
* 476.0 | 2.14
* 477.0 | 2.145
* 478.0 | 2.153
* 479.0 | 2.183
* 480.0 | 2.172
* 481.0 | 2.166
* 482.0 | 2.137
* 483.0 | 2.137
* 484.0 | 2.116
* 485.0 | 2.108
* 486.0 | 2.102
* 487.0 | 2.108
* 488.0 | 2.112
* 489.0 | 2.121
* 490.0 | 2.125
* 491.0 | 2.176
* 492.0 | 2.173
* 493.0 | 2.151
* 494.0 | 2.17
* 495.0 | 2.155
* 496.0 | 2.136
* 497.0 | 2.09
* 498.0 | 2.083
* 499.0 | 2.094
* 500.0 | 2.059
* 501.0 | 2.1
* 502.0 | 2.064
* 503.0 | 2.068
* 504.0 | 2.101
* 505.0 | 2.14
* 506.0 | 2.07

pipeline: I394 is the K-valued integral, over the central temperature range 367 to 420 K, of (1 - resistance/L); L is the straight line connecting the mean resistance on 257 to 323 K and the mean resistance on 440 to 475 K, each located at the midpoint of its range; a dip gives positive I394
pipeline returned 2.2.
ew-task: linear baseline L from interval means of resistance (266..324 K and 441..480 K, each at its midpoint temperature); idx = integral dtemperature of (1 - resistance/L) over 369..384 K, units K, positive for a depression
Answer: 0.0 K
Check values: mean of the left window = 2.47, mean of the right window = 2.29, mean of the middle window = 2.38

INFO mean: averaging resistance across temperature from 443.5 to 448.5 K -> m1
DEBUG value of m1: 2.28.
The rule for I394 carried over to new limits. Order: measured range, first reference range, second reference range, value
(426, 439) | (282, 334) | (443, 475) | 0.1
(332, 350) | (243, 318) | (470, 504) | -0.3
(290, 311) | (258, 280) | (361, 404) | 0.2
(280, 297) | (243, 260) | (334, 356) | 1.7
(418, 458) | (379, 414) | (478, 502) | -2.4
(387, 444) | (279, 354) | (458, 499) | 0.8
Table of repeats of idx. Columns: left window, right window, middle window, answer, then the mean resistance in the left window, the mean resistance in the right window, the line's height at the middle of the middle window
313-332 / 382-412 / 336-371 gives -1.2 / 2.48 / 2.22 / 2.37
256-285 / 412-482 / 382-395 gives 0.6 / 2.56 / 2.3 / 2.38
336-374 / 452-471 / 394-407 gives 1.3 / 2.45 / 2.33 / 2.4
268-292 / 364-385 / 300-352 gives -1.5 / 2.45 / 2.38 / 2.42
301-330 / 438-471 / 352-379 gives 0.3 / 2.5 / 2.32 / 2.44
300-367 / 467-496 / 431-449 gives -0.4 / 2.48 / 2.17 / 2.26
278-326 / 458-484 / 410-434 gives -0.1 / 2.46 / 2.25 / 2.31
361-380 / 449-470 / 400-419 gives 1.0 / 2.39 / 2.33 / 2.37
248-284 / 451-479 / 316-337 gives 0.4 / 2.62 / 2.28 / 2.52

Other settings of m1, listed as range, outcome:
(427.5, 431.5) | 2.32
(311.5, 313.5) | 2.45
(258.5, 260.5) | 2.71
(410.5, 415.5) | 2.28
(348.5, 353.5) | 2.51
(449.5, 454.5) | 2.33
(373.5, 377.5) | 2.37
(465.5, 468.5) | 2.28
